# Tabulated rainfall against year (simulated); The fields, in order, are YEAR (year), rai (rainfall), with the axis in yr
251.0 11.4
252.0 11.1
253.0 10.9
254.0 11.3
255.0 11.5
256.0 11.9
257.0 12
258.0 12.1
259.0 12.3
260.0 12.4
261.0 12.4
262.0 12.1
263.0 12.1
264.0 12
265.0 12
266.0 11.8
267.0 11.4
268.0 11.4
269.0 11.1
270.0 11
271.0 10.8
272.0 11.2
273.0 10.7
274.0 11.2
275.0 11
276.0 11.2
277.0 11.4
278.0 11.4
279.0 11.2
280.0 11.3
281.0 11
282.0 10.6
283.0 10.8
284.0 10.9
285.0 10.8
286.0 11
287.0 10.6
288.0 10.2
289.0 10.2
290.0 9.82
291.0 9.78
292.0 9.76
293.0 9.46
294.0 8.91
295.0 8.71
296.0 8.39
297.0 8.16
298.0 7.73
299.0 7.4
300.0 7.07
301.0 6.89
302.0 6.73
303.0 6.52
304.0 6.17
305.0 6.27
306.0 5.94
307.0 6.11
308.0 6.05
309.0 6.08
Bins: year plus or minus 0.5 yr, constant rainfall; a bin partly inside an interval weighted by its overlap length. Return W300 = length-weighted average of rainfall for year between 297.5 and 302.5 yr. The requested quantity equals 7.16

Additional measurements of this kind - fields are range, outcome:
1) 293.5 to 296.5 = 8.67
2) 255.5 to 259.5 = 12.1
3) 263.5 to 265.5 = 12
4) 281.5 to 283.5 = 10.7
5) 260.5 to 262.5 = 12.2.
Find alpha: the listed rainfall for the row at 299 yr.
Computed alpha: 7.4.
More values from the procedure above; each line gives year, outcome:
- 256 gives 11.9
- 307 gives 6.11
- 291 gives 9.78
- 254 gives 11.3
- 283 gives 10.8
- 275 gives 11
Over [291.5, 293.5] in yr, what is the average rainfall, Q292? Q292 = 9.61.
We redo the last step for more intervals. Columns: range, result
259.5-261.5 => 12.4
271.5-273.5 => 10.9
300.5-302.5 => 6.81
